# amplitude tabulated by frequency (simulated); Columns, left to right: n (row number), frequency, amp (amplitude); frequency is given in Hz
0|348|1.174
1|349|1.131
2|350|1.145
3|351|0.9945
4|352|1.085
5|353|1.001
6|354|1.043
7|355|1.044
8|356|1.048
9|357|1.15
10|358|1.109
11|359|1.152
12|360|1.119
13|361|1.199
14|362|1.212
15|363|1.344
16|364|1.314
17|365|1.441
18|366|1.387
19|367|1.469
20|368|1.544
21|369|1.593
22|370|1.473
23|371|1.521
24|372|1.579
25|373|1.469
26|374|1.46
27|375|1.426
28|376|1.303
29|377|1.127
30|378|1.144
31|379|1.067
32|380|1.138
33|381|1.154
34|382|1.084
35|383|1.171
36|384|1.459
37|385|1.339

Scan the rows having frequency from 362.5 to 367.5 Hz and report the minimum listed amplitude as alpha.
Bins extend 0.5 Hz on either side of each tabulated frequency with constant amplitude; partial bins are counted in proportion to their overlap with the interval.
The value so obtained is 1.314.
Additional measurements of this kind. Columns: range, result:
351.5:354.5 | 1.001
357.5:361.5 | 1.109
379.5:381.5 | 1.138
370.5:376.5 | 1.303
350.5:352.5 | 0.9945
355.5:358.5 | 1.048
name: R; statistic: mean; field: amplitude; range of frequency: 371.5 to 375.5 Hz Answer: 1.48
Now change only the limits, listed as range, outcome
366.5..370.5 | 1.52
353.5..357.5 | 1.07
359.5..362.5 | 1.18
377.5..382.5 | 1.12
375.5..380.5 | 1.16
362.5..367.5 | 1.39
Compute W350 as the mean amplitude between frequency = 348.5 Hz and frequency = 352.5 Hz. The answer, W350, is 1.09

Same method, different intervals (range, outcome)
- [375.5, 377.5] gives 1.21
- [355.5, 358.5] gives 1.1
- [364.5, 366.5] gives 1.41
